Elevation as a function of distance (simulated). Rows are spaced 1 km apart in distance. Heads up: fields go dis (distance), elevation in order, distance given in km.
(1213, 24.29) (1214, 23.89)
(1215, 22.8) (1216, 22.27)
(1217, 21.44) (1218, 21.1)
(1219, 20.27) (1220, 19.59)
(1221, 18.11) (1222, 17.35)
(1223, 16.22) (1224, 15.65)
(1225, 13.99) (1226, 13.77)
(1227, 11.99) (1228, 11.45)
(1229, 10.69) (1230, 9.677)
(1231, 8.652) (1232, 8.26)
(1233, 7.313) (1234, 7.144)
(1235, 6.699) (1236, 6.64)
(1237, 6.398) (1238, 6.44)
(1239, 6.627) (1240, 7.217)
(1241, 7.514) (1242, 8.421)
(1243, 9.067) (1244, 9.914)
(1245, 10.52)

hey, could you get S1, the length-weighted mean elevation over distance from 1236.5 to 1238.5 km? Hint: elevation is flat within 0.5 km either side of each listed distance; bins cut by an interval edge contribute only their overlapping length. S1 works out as 6.42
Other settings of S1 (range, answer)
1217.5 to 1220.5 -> 20.3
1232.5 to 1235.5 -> 7.05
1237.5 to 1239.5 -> 6.53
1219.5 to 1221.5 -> 18.9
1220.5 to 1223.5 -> 17.2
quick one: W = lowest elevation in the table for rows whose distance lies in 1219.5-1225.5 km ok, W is 13.99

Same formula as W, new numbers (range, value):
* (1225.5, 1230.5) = 9.677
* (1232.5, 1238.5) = 6.398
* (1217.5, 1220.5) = 19.59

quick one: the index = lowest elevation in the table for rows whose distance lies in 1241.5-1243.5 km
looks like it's 8.421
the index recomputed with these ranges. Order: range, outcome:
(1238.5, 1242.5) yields 6.627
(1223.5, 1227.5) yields 11.99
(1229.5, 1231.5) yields 8.652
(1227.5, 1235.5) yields 6.699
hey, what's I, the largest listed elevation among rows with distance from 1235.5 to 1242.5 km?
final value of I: 8.421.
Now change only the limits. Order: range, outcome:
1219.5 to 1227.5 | 19.59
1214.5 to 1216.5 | 22.8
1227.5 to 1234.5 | 11.45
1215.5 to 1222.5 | 22.27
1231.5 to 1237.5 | 8.26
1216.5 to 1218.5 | 21.44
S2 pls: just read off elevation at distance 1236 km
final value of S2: 6.64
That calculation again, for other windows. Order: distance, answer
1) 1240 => 7.217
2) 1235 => 6.699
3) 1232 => 8.26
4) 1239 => 6.627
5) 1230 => 9.677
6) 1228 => 11.45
